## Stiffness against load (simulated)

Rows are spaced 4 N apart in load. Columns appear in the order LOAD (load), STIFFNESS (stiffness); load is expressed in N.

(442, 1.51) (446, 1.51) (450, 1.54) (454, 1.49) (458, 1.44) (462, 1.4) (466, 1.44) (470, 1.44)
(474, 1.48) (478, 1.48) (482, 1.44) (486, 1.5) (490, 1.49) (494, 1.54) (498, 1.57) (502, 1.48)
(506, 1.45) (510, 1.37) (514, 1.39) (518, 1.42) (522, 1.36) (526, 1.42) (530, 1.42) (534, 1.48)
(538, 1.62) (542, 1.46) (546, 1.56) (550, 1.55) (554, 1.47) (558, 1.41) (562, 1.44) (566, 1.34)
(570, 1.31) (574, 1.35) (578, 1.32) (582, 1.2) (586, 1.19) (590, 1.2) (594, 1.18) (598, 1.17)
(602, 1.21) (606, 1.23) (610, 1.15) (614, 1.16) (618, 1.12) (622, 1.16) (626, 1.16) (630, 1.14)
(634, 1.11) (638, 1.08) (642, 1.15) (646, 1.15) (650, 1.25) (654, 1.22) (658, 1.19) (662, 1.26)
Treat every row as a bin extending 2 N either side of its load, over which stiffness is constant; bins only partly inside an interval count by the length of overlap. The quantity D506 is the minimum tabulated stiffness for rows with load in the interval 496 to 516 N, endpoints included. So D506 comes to 1.37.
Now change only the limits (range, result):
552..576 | 1.31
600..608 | 1.21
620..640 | 1.08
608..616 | 1.15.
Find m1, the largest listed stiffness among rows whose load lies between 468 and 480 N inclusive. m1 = 1.48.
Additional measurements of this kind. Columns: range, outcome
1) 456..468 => 1.44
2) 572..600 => 1.35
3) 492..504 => 1.57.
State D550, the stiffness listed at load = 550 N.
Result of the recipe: 1.55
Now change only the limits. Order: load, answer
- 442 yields 1.51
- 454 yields 1.49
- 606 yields 1.23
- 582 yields 1.2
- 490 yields 1.49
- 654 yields 1.22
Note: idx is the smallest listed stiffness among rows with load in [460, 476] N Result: 1.4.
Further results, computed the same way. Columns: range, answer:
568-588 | 1.19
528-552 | 1.42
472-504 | 1.44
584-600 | 1.17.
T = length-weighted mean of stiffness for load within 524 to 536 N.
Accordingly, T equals 1.44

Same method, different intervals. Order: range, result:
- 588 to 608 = 1.2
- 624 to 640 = 1.12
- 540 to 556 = 1.51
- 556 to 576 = 1.37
